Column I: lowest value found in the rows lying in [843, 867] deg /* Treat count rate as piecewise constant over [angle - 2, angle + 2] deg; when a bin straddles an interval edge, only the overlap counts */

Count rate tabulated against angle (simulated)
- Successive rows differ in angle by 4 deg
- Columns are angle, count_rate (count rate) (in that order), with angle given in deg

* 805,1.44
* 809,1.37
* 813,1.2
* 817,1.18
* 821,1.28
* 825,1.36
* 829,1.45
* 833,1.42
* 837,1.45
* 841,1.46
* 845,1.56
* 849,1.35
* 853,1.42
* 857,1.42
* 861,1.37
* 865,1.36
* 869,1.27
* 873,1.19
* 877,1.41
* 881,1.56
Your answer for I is 1.35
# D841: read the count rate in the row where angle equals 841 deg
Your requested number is 1.46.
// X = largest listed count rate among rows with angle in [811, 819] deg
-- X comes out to 1.2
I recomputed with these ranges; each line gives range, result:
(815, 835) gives 1.18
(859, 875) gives 1.19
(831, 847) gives 1.42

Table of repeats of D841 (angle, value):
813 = 1.2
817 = 1.18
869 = 1.27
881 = 1.56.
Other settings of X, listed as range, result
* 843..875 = 1.56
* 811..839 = 1.45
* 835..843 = 1.46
